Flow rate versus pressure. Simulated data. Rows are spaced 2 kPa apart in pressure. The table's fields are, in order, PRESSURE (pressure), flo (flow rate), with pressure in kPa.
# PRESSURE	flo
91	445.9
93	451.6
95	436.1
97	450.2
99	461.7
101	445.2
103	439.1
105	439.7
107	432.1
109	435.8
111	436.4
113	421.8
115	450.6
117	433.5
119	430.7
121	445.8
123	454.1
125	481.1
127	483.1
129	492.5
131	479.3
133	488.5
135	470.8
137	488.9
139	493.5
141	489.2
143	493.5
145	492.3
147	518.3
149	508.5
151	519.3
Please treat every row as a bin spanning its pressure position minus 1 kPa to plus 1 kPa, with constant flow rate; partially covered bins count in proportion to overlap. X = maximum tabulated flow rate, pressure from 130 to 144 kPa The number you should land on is 493.5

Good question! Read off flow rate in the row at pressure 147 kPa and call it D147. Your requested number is 518.3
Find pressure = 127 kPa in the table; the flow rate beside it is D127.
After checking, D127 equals 483.1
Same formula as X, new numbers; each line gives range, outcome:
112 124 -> 454.1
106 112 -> 436.4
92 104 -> 461.7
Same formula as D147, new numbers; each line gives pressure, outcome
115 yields 450.6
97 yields 450.2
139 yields 493.5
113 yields 421.8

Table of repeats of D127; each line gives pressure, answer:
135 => 470.8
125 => 481.1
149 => 508.5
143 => 493.5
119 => 430.7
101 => 445.2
